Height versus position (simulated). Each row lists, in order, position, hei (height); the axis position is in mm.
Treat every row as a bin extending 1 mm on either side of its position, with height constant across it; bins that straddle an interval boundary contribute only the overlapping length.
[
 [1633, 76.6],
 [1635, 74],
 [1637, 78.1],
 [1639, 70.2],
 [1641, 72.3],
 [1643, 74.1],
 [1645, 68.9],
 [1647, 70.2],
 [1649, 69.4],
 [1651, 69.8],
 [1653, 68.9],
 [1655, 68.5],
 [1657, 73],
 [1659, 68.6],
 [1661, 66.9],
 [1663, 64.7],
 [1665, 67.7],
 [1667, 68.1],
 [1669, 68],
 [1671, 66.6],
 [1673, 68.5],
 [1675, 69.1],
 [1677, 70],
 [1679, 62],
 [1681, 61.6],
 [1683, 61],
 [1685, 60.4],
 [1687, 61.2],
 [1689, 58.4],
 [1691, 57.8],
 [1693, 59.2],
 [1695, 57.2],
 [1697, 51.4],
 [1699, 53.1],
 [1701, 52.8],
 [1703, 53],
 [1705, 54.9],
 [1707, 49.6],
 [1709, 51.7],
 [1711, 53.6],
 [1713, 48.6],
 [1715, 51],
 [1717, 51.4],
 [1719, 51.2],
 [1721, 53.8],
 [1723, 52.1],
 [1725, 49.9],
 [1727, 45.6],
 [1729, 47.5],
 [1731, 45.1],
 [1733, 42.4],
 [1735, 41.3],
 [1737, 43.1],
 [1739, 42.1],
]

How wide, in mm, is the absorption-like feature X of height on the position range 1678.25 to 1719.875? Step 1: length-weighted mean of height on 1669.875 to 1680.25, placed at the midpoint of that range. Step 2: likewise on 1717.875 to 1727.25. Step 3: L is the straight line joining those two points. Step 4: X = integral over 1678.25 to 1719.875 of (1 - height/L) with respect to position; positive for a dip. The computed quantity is 2.6 mm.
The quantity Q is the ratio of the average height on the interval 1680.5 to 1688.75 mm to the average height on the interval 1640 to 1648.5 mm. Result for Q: 0.9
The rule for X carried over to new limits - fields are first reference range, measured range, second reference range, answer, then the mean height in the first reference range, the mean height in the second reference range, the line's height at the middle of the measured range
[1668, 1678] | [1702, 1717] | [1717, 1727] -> 1.0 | 68.4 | 51.1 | 55.5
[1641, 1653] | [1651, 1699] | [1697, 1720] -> -1.6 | 70.5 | 51.9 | 62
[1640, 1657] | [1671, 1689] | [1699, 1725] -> -0.8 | 70.4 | 51.9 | 61.3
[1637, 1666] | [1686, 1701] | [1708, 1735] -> 0.2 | 69.8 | 49.2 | 57.5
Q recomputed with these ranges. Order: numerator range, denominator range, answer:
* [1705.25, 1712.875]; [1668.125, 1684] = 0.78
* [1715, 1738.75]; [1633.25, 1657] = 0.66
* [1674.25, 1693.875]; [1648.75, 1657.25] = 0.89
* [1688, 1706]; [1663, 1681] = 0.83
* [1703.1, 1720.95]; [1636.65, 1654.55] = 0.73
